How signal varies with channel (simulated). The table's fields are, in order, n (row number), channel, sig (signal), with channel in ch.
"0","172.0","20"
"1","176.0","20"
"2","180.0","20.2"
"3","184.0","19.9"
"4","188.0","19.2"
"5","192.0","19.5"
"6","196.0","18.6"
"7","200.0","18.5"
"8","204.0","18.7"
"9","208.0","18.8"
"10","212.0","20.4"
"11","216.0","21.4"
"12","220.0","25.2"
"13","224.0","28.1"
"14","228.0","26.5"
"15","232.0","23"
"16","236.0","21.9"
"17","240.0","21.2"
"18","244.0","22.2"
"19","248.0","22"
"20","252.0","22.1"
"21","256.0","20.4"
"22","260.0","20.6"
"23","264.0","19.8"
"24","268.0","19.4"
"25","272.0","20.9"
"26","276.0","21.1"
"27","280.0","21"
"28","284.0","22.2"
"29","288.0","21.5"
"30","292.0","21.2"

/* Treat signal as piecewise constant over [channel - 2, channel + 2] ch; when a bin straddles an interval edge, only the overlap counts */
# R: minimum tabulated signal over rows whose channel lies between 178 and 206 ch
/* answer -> 18.5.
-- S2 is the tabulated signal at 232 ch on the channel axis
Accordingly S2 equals 23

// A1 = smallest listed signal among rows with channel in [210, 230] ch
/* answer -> 20.4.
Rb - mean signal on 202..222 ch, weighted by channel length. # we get 20.9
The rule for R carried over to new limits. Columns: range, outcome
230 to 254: 21.2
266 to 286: 19.4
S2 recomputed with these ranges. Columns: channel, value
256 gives 20.4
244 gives 22.2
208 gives 18.8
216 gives 21.4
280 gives 21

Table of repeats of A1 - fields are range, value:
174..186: 19.9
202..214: 18.7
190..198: 18.6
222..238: 21.9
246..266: 19.8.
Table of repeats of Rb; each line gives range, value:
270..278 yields 21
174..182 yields 20.1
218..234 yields 25.7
